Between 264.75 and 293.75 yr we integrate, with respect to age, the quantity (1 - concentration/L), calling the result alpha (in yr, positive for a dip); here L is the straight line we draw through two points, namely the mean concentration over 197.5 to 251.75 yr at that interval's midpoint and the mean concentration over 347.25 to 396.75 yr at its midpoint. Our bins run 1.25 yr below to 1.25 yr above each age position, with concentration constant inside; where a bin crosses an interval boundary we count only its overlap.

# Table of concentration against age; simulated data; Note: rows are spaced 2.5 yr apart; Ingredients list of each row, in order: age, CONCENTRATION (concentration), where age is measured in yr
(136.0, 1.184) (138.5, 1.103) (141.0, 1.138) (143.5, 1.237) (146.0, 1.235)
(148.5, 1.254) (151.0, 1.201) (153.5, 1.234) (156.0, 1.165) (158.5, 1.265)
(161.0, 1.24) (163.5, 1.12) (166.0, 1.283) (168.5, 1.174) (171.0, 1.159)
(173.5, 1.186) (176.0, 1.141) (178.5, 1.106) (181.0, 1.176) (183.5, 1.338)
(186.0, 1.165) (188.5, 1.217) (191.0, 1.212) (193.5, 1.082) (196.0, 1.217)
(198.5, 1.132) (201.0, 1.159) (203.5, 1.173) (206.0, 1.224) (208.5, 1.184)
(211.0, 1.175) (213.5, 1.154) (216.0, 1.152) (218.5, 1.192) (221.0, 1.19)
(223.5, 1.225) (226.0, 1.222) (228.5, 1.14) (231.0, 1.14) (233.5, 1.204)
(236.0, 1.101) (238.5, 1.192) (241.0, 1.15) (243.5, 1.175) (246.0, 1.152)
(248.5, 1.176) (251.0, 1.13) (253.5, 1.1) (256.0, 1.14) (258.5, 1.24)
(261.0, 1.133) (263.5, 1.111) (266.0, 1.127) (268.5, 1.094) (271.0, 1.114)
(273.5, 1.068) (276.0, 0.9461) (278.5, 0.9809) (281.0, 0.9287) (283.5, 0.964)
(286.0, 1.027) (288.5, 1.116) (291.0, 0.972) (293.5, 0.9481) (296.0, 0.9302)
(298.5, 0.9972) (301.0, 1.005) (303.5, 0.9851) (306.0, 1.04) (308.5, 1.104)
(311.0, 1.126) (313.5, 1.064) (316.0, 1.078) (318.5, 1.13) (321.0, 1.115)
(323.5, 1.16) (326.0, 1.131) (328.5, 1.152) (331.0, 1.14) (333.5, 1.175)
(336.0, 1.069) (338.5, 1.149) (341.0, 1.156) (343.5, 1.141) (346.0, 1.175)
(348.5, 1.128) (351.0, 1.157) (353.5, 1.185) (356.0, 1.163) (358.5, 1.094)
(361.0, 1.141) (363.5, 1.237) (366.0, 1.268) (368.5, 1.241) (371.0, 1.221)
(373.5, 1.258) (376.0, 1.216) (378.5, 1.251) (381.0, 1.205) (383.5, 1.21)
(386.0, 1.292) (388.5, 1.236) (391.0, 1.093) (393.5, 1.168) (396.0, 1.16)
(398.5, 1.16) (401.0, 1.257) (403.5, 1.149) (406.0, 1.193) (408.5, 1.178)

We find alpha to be 3.8 yr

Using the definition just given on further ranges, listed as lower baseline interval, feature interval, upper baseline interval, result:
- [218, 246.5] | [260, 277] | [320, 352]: 1.12 yr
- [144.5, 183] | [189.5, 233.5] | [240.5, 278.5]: -0.66 yr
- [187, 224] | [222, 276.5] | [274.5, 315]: -2.36 yr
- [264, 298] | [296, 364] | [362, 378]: 1.56 yr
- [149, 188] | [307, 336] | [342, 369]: 1.38 yr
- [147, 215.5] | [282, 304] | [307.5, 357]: 2.98 yr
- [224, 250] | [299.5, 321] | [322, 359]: 1.56 yr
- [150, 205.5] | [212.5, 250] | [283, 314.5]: -1.87 yr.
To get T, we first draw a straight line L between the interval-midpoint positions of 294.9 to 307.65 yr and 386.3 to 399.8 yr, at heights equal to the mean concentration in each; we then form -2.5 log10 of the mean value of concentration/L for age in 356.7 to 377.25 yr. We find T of -0.08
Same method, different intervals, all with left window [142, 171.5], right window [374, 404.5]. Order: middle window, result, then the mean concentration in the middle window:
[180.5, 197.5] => 0.01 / 1.2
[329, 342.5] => 0.06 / 1.14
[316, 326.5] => 0.07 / 1.13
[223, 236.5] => 0.03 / 1.17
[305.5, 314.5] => 0.11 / 1.09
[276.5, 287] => 0.24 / 0.972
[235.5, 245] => 0.05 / 1.16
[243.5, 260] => 0.05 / 1.16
